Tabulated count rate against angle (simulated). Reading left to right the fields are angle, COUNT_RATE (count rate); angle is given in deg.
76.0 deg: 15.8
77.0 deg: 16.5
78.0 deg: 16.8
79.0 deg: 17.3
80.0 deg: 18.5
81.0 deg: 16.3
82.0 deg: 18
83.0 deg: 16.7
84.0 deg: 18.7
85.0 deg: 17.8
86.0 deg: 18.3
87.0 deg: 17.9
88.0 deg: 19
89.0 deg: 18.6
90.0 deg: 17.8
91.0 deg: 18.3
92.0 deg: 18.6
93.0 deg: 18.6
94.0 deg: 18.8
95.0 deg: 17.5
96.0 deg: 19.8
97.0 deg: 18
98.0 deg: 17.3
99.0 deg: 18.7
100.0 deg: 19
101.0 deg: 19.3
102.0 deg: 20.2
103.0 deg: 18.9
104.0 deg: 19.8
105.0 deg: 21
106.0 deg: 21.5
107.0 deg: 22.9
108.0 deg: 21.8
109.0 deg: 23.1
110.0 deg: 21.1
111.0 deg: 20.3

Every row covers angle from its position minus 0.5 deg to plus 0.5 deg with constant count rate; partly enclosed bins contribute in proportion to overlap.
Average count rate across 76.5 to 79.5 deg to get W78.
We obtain 16.9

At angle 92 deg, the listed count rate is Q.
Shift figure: 18.6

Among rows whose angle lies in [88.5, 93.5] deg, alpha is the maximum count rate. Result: 18.6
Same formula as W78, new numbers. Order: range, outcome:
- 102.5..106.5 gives 20.3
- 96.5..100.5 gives 18.2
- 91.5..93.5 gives 18.6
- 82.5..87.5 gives 17.9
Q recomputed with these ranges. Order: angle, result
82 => 18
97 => 18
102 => 20.2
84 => 18.7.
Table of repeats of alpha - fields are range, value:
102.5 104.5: 19.8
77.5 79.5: 17.3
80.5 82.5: 18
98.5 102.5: 20.2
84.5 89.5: 19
